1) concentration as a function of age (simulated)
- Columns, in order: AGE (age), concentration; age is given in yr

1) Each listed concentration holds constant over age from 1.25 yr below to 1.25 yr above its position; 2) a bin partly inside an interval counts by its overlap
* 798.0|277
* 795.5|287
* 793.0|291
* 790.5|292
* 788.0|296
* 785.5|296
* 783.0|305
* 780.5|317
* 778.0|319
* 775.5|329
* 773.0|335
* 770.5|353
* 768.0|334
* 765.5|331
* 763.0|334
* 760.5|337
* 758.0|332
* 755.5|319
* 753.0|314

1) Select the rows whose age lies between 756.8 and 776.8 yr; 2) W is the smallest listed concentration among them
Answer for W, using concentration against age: 329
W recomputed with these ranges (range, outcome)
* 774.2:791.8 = 292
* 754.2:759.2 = 319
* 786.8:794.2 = 291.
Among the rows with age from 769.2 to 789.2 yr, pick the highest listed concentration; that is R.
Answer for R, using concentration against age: 353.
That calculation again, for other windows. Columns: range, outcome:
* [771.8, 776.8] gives 335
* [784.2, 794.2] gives 296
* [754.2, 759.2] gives 332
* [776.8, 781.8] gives 319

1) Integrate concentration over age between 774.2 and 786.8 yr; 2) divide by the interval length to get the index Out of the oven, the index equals 313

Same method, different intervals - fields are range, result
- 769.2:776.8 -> 339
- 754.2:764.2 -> 330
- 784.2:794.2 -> 294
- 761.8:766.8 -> 332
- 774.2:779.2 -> 324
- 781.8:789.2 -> 299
